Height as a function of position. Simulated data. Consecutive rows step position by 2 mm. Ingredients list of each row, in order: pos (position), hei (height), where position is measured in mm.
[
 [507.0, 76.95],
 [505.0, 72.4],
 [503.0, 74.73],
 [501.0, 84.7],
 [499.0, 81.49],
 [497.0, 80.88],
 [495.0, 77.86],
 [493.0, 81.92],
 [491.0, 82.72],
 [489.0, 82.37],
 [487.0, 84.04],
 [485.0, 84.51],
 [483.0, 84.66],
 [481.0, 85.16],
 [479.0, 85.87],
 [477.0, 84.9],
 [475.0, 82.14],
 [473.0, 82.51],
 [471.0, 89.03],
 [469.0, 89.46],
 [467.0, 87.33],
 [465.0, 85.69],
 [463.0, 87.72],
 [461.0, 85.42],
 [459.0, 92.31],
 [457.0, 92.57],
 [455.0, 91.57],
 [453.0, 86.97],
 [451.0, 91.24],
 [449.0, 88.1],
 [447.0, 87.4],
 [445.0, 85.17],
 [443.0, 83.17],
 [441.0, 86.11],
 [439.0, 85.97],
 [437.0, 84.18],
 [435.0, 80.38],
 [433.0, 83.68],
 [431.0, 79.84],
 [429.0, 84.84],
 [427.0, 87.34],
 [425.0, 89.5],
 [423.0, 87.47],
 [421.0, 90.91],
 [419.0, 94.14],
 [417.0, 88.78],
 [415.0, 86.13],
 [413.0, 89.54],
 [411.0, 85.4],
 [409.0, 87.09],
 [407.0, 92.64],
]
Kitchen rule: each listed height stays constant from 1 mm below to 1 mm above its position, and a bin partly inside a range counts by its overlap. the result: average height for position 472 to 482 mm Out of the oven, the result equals 84.1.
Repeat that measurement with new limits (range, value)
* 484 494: 83.1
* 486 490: 83.2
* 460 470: 87.1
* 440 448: 85.5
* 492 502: 81.4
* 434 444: 84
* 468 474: 87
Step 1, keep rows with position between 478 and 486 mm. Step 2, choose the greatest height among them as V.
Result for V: 85.87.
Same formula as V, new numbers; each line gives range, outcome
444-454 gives 91.24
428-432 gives 84.84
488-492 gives 82.72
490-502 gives 84.7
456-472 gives 92.57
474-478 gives 84.9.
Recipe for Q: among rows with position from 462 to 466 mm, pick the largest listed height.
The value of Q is 87.72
